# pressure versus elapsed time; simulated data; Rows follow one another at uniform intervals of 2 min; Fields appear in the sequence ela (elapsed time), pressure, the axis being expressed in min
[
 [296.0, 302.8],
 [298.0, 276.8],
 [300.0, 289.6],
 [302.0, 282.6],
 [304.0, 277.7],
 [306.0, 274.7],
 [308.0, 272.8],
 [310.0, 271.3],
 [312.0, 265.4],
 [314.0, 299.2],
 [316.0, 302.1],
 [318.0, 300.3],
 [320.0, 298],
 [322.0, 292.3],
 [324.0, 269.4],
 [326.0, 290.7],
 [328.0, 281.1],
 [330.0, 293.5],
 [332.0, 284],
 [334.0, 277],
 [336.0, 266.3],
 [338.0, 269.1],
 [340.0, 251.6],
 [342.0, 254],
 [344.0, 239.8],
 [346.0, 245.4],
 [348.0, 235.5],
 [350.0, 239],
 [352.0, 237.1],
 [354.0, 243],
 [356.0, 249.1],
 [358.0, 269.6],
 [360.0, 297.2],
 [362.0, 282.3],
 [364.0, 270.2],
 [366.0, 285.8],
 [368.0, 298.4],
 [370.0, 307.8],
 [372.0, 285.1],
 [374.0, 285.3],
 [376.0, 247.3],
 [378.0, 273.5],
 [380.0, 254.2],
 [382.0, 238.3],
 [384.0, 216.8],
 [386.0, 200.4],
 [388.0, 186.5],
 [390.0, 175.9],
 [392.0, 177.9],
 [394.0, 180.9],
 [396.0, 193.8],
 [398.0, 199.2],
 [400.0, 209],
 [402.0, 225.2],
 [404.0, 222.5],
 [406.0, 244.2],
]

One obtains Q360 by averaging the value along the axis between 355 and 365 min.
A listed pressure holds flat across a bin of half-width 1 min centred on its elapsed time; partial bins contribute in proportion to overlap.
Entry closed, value 274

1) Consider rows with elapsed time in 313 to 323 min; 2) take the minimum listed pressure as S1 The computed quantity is 292.3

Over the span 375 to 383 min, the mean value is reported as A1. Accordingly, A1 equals 253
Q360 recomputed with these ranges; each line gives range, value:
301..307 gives 278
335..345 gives 256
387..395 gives 180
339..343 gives 253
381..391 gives 204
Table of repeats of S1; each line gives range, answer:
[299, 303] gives 282.6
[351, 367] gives 237.1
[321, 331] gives 269.4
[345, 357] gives 235.5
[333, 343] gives 251.6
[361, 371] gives 270.2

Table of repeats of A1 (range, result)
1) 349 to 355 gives 240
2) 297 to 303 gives 283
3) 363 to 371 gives 291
